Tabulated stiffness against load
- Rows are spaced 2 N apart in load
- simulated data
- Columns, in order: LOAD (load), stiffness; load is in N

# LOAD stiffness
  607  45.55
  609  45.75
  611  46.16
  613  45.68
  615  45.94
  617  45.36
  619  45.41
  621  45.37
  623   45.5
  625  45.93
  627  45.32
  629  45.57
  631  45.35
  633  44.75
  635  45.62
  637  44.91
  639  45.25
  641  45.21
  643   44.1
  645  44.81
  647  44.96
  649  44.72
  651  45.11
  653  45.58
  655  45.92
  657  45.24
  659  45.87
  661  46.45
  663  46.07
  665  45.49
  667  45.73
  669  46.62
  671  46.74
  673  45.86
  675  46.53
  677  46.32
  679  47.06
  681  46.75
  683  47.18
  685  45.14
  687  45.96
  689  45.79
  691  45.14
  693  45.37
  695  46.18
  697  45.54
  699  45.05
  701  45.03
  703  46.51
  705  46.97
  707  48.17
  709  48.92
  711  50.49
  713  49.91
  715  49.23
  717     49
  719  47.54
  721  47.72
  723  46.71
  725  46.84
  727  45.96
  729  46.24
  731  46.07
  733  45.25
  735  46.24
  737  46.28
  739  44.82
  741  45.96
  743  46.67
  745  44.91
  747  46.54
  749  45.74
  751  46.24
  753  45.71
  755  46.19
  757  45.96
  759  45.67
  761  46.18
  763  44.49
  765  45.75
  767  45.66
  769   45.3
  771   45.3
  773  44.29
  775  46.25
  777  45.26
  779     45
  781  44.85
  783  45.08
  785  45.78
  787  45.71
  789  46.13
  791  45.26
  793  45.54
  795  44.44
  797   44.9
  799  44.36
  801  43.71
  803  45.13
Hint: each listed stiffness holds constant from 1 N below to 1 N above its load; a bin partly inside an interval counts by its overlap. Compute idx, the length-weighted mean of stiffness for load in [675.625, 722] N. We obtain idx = 47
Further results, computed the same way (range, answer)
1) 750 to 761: 46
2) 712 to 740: 47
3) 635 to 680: 45.7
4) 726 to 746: 45.8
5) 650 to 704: 45.9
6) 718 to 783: 45.9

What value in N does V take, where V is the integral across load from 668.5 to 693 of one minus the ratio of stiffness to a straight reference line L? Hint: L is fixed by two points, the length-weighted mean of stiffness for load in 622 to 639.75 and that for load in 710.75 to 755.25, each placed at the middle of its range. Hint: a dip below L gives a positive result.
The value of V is -0.10 N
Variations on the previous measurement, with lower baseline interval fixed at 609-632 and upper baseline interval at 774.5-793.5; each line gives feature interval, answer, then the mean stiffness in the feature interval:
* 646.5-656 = 0.1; 45.3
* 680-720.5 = -1.3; 47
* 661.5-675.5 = -0.2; 46.1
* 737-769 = -0.2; 45.8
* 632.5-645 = 0.2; 45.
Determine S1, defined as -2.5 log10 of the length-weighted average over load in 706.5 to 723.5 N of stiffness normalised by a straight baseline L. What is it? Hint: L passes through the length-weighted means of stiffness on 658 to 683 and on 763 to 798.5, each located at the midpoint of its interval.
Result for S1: -0.06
